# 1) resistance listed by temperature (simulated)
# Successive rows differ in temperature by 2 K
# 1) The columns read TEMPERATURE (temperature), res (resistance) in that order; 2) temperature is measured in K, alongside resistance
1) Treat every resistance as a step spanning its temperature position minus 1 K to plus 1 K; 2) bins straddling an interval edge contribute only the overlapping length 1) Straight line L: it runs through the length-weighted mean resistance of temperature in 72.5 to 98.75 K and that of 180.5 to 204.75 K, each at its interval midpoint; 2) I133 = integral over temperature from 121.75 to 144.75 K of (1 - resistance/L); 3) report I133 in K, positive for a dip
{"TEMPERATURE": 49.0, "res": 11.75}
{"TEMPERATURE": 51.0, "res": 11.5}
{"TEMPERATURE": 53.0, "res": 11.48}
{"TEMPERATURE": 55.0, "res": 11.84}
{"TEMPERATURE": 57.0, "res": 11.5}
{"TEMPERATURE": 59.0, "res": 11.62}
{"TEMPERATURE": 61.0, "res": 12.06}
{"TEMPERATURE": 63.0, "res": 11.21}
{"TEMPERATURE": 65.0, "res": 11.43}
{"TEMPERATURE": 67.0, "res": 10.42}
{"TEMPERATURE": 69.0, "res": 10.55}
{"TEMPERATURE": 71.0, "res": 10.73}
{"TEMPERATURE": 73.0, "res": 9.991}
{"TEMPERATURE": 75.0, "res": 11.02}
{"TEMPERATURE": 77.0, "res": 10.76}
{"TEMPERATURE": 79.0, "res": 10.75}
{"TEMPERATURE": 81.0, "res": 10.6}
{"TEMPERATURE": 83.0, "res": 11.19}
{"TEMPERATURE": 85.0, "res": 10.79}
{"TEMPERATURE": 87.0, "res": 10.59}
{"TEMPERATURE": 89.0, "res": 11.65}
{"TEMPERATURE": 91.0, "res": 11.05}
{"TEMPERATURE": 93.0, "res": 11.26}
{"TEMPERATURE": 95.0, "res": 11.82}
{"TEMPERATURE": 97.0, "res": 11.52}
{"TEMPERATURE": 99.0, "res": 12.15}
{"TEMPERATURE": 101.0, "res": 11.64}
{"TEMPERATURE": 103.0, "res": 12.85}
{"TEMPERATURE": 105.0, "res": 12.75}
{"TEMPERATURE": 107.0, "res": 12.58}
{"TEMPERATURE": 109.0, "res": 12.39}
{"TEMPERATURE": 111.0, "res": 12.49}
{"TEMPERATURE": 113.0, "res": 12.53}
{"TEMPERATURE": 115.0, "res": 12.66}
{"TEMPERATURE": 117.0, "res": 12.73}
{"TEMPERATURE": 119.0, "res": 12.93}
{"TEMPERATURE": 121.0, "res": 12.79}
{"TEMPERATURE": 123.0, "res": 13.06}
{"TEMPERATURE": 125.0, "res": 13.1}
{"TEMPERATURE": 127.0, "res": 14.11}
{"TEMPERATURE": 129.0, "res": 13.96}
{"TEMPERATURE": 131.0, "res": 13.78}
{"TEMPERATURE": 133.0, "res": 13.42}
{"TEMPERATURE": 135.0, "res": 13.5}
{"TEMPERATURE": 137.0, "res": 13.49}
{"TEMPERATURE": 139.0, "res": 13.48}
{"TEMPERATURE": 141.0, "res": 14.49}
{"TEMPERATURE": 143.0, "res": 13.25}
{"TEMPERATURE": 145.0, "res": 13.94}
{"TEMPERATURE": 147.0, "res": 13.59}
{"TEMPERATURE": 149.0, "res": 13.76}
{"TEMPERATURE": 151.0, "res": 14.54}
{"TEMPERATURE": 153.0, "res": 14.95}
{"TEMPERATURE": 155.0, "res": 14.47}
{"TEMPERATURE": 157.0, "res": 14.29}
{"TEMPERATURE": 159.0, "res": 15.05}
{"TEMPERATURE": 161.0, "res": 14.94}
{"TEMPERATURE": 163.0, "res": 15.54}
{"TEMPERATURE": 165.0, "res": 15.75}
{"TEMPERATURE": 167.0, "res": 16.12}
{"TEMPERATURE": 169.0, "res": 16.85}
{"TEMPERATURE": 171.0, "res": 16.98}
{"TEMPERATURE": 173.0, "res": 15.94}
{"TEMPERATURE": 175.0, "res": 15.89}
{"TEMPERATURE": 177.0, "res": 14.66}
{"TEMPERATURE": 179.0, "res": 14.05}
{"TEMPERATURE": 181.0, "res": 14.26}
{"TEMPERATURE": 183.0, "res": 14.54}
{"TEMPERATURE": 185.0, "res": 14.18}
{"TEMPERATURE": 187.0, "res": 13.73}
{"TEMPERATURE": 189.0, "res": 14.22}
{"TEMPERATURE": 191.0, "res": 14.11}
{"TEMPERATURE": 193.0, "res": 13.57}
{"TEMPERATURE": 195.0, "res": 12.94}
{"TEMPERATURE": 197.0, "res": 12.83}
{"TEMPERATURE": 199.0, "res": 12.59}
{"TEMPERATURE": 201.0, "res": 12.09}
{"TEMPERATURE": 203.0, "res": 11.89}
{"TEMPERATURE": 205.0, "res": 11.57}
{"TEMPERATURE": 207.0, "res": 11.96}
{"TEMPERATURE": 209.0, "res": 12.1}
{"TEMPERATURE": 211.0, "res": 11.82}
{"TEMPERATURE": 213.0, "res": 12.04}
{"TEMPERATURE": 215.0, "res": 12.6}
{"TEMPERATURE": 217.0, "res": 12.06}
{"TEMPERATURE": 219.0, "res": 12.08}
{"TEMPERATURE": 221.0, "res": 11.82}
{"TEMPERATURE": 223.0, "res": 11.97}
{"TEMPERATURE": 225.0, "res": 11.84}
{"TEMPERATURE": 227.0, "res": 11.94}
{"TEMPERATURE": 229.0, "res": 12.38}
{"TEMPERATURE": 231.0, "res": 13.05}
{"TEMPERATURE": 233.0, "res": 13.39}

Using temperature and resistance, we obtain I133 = -2.9 K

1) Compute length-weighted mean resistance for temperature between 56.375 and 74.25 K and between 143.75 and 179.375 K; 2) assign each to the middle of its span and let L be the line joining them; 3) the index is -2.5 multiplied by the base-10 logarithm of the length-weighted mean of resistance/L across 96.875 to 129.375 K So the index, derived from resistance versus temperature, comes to 0.03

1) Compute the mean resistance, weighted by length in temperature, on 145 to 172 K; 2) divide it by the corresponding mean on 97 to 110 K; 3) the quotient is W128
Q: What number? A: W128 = 1.22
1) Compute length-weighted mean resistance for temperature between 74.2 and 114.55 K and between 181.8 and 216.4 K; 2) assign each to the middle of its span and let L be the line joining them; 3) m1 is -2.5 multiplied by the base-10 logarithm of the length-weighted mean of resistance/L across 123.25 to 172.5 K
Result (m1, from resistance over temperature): -0.18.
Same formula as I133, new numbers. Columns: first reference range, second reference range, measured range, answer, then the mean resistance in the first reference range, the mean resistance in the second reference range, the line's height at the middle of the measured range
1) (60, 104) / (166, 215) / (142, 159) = -1.8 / 11.2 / 13.8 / 12.8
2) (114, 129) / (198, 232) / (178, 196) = -2.2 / 13.1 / 12.1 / 12.4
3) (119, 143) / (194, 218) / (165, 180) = -3.5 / 13.5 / 12.2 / 12.8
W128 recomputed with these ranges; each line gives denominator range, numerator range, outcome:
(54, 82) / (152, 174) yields 1.41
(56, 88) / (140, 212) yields 1.29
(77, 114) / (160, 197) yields 1.27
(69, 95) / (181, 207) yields 1.21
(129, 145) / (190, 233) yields 0.90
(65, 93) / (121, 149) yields 1.26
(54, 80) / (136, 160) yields 1.27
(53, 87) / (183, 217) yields 1.16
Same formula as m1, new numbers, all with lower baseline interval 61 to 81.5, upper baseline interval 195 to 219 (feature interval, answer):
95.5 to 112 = -0.11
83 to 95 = -0.01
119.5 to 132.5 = -0.18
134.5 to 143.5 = -0.19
